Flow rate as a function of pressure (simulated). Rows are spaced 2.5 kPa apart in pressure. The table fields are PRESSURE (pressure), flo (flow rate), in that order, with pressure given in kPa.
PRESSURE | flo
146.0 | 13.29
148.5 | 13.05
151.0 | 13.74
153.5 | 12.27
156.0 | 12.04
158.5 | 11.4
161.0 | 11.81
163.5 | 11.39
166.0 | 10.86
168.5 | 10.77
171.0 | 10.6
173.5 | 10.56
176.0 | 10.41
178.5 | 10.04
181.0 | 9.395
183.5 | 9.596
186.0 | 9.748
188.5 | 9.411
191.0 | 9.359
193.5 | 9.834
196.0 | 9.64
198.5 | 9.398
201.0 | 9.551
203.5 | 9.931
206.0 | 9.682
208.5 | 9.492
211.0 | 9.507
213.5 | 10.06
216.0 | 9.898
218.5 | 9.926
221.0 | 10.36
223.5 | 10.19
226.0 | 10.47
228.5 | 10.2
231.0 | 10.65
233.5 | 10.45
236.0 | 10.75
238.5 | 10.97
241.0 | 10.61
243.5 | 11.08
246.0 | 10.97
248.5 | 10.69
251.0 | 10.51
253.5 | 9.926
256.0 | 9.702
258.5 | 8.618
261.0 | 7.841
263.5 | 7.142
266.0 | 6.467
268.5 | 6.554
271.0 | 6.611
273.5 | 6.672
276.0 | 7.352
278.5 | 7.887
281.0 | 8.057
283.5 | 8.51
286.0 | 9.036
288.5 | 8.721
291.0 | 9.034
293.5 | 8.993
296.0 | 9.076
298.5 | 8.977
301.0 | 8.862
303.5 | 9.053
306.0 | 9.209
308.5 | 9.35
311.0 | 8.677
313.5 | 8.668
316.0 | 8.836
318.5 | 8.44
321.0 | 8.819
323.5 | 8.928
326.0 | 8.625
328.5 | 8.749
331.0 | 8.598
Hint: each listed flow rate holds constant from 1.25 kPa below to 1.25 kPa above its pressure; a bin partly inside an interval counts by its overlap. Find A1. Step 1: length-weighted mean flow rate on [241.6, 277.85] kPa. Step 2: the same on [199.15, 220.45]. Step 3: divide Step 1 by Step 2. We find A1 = 0.9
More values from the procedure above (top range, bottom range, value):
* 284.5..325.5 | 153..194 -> 0.85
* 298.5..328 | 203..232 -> 0.88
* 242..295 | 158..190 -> 0.82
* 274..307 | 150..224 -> 0.83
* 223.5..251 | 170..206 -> 1.09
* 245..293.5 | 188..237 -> 0.85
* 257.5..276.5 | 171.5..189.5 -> 0.72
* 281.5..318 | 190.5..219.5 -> 0.92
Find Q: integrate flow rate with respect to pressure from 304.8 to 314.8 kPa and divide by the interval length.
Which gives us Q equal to 8.97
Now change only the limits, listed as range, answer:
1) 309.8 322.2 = 8.69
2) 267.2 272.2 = 6.58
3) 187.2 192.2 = 9.39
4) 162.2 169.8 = 11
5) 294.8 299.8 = 9.02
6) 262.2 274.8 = 6.7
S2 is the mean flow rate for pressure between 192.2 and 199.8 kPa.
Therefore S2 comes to 9.62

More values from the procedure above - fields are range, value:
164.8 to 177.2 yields 10.6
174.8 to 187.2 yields 9.84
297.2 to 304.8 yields 8.97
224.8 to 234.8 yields 10.4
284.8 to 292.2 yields 8.93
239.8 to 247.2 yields 10.9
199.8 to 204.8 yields 9.74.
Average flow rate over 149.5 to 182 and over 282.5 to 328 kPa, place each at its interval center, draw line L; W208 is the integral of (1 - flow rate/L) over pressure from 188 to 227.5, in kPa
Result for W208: 2.6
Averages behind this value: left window 11.2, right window 8.88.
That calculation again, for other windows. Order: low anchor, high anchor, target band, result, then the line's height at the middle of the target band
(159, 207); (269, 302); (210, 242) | -3.4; 9.34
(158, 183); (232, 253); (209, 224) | 1.0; 10.7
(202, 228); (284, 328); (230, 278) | 2.1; 9.5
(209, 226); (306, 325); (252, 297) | 5.8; 9.33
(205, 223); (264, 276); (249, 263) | -3.3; 7.48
